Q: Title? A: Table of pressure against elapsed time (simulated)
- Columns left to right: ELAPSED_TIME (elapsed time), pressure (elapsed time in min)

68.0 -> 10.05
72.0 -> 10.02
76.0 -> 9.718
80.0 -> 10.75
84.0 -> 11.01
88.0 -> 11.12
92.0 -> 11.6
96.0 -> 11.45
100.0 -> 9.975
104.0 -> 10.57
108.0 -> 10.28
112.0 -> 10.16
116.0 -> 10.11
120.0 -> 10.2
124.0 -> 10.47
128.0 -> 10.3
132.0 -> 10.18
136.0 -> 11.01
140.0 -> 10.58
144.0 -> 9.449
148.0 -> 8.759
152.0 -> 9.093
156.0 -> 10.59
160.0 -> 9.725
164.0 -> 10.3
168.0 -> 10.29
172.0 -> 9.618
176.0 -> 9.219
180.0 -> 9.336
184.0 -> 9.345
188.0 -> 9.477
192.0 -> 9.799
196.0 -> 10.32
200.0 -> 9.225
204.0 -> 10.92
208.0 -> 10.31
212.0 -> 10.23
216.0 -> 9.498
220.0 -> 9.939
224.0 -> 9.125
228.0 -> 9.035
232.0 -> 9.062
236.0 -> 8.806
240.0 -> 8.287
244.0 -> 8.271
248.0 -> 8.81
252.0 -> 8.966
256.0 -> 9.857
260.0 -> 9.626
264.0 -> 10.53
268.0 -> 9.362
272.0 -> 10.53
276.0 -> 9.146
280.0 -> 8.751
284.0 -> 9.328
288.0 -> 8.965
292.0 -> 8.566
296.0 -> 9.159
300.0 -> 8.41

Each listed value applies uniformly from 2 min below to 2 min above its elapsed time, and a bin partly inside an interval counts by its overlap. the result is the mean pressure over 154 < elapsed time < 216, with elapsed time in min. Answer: 9.9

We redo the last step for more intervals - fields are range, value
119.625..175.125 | 10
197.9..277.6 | 9.48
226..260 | 8.93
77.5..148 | 10.5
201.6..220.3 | 10.2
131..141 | 10.6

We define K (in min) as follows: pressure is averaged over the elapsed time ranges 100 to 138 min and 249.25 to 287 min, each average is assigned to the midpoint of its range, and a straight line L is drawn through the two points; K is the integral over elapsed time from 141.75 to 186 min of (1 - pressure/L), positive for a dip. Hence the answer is 2.1 min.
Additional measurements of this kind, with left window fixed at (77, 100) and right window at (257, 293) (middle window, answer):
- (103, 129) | 1.2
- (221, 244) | 2.2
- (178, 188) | 0.8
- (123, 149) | 1.2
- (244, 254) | 0.9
